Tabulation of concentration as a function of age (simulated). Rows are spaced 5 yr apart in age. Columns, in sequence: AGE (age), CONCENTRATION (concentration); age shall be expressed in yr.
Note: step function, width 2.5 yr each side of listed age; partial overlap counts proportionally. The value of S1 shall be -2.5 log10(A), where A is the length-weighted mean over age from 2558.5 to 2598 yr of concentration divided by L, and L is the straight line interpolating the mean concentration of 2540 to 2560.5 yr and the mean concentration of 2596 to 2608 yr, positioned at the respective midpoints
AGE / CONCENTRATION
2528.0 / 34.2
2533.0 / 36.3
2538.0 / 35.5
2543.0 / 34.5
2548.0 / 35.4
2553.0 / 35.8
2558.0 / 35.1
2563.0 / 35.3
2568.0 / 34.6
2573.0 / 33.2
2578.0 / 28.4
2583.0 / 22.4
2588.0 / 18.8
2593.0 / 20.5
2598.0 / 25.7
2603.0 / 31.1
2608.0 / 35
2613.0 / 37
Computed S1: 0.17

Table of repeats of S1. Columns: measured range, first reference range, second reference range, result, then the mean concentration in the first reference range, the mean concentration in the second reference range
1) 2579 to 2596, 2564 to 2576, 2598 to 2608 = 0.44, 33.8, 30.7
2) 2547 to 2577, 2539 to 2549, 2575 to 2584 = -0.13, 35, 26.3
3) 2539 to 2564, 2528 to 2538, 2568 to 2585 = -0.08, 35.6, 29.1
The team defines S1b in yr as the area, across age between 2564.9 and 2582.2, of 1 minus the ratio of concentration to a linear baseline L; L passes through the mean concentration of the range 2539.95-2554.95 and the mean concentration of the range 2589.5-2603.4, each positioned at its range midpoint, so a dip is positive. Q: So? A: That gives -1.0 yr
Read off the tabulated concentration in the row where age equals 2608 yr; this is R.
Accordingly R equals 35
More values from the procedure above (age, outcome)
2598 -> 25.7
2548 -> 35.4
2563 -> 35.3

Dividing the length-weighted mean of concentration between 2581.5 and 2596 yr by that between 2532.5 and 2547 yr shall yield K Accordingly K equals 0.58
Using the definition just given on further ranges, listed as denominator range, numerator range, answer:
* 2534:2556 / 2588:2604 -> 0.68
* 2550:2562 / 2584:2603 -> 0.65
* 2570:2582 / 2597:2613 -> 1.07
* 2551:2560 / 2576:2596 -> 0.63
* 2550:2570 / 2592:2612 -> 0.83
